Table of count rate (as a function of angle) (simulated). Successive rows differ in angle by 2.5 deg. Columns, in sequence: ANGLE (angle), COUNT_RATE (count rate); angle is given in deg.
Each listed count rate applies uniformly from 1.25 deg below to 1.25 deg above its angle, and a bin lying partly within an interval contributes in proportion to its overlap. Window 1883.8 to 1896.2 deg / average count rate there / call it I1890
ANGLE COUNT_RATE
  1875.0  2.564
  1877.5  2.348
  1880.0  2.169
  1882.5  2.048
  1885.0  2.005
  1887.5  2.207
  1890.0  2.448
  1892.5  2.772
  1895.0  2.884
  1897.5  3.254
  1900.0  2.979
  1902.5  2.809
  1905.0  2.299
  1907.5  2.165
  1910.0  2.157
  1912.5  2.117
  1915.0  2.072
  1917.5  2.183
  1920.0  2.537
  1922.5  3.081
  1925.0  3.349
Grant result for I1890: 2.46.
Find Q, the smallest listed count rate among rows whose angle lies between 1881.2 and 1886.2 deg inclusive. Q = 2.005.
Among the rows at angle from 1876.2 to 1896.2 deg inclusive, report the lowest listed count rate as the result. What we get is 2.005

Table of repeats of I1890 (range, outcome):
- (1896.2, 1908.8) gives 2.7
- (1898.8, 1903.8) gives 2.89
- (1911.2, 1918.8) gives 2.13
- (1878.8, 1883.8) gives 2.11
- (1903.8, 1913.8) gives 2.18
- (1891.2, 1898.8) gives 2.97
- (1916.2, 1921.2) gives 2.36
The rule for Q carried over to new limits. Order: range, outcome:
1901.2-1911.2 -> 2.157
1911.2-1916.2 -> 2.072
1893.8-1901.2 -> 2.884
